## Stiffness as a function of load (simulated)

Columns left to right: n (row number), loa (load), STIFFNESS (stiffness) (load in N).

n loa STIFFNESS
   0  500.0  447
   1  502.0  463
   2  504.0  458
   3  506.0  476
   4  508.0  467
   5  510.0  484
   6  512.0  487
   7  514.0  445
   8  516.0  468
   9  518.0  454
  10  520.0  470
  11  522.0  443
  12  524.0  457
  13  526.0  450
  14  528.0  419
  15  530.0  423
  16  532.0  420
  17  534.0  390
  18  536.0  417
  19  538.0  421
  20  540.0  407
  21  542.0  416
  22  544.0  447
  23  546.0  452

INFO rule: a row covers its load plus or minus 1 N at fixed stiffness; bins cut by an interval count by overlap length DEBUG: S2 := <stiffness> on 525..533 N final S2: 428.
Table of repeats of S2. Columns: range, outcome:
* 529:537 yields 412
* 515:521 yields 464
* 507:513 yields 479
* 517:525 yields 456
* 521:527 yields 450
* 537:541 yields 414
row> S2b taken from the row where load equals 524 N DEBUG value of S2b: 457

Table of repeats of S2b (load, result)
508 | 467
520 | 470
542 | 416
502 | 463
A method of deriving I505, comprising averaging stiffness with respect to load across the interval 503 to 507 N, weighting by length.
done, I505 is 467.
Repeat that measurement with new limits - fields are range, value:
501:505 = 460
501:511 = 470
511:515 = 466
